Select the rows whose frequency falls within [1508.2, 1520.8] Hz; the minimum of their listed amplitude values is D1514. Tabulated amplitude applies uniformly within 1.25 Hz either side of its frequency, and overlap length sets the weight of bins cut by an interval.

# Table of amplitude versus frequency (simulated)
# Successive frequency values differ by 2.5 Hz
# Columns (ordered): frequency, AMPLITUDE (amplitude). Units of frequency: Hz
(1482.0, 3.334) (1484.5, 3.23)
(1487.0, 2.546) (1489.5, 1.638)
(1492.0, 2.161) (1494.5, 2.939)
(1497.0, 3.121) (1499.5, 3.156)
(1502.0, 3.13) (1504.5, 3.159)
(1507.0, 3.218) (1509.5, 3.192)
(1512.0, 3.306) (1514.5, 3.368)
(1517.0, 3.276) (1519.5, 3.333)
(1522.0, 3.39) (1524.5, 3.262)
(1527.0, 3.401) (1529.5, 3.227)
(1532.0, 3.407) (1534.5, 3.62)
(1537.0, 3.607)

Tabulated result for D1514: 3.192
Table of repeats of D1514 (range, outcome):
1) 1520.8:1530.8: 3.227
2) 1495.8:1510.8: 3.121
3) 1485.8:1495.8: 1.638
